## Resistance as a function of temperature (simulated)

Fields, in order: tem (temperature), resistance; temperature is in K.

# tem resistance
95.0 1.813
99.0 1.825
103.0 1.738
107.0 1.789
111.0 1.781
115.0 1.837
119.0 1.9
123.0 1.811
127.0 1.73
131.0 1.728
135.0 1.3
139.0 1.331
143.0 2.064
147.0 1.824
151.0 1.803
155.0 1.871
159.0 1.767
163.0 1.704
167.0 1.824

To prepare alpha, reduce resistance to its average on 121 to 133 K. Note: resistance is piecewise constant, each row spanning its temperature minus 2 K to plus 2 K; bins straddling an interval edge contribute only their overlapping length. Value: 1.76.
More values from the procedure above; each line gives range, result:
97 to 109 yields 1.78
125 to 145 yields 1.63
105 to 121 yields 1.83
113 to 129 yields 1.82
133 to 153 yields 1.66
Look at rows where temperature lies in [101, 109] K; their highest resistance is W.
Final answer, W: 1.789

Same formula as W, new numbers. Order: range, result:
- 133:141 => 1.331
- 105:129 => 1.9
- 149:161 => 1.871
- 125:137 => 1.73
